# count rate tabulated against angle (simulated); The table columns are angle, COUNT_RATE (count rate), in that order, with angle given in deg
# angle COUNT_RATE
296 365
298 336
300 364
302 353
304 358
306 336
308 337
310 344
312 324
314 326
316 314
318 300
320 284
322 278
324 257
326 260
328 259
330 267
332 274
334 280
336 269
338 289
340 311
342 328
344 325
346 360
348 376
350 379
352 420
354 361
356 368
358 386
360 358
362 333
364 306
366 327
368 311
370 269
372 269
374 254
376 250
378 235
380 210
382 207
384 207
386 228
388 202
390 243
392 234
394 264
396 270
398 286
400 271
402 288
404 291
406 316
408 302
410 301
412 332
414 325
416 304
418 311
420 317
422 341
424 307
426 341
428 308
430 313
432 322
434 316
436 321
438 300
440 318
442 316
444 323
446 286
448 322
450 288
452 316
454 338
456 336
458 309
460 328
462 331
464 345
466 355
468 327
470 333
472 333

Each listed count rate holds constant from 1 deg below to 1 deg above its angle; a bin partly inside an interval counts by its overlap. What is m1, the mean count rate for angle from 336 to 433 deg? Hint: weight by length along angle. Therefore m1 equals 301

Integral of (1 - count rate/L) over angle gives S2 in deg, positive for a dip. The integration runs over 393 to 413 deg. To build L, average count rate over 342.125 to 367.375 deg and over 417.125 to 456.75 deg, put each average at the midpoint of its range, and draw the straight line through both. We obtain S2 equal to 2.5 deg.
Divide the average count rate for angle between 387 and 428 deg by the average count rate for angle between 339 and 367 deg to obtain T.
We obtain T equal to 0.83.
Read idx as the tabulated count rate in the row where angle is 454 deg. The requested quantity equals 338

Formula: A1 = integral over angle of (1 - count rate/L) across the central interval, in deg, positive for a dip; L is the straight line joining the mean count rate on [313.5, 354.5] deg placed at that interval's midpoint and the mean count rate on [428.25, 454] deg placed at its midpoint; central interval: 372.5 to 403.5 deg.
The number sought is 6.6 deg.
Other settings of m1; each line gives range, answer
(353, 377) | 316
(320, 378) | 310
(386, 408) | 266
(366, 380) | 265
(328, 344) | 289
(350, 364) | 367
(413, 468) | 320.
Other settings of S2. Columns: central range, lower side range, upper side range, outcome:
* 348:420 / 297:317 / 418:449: 7.1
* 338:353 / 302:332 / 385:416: -2.9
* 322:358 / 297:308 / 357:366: 2.9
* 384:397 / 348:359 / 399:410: 3.3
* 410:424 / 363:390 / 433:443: -1.3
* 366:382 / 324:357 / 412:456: 3.0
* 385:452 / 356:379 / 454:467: 4.8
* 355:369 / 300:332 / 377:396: -4.7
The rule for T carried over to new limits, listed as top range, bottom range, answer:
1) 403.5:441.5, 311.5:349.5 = 1.05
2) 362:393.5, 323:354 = 0.81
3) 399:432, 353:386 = 1.08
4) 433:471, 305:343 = 1.08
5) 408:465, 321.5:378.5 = 1.03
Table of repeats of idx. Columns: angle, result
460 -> 328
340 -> 311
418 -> 311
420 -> 317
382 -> 207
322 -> 278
